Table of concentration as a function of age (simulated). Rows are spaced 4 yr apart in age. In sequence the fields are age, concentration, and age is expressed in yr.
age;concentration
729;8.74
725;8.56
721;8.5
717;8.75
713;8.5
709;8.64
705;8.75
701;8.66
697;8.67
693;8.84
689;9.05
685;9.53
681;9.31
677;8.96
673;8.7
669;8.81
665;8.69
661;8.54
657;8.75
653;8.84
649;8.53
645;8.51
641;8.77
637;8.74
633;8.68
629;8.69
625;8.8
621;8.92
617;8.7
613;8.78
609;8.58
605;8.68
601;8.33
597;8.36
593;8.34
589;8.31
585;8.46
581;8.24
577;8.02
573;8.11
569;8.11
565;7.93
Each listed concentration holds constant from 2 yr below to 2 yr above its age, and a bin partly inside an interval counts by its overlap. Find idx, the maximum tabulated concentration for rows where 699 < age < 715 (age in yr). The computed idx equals 8.75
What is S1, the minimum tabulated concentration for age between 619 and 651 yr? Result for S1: 8.51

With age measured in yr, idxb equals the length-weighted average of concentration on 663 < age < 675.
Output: 8.73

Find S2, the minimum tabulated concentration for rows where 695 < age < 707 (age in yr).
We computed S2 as 8.66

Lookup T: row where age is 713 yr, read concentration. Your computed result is 8.5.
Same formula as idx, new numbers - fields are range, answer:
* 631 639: 8.74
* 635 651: 8.77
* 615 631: 8.92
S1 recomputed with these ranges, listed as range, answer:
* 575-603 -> 8.02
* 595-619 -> 8.33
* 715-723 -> 8.5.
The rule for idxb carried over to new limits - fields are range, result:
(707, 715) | 8.57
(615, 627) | 8.81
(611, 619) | 8.74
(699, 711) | 8.68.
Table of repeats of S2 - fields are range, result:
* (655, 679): 8.54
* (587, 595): 8.31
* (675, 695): 8.84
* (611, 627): 8.7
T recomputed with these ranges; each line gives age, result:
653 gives 8.84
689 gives 9.05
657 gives 8.75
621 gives 8.92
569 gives 8.11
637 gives 8.74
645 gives 8.51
